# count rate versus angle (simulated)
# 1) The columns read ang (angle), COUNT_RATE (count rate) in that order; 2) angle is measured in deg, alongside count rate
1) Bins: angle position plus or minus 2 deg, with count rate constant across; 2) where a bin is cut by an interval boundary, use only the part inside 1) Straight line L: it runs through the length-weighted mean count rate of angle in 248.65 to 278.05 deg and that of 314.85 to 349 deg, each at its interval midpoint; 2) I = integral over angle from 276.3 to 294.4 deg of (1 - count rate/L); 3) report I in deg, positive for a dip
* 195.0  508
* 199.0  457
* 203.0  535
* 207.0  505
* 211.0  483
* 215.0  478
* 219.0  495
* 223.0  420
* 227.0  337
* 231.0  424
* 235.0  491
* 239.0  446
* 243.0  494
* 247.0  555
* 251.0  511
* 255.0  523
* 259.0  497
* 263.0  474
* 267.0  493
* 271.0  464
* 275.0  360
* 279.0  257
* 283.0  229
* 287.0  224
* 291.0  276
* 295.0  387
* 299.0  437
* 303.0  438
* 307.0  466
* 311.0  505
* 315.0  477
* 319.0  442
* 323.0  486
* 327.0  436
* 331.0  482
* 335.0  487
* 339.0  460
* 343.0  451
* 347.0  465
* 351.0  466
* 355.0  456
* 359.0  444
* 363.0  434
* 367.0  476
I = 7.9 deg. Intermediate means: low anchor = 468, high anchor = 464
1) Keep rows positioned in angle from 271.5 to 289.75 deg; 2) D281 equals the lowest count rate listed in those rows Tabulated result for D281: 224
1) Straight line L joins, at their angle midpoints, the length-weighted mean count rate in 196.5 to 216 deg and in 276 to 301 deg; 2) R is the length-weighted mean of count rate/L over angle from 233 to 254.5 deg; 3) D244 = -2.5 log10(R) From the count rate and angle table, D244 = -0.23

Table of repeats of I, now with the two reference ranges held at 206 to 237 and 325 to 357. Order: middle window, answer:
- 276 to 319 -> 8.1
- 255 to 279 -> 0.5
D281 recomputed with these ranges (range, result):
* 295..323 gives 387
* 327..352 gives 436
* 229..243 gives 424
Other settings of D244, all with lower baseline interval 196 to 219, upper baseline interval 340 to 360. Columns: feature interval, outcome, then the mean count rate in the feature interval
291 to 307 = 0.152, 408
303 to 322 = -0.007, 470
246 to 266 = -0.062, 509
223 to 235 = 0.199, 406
